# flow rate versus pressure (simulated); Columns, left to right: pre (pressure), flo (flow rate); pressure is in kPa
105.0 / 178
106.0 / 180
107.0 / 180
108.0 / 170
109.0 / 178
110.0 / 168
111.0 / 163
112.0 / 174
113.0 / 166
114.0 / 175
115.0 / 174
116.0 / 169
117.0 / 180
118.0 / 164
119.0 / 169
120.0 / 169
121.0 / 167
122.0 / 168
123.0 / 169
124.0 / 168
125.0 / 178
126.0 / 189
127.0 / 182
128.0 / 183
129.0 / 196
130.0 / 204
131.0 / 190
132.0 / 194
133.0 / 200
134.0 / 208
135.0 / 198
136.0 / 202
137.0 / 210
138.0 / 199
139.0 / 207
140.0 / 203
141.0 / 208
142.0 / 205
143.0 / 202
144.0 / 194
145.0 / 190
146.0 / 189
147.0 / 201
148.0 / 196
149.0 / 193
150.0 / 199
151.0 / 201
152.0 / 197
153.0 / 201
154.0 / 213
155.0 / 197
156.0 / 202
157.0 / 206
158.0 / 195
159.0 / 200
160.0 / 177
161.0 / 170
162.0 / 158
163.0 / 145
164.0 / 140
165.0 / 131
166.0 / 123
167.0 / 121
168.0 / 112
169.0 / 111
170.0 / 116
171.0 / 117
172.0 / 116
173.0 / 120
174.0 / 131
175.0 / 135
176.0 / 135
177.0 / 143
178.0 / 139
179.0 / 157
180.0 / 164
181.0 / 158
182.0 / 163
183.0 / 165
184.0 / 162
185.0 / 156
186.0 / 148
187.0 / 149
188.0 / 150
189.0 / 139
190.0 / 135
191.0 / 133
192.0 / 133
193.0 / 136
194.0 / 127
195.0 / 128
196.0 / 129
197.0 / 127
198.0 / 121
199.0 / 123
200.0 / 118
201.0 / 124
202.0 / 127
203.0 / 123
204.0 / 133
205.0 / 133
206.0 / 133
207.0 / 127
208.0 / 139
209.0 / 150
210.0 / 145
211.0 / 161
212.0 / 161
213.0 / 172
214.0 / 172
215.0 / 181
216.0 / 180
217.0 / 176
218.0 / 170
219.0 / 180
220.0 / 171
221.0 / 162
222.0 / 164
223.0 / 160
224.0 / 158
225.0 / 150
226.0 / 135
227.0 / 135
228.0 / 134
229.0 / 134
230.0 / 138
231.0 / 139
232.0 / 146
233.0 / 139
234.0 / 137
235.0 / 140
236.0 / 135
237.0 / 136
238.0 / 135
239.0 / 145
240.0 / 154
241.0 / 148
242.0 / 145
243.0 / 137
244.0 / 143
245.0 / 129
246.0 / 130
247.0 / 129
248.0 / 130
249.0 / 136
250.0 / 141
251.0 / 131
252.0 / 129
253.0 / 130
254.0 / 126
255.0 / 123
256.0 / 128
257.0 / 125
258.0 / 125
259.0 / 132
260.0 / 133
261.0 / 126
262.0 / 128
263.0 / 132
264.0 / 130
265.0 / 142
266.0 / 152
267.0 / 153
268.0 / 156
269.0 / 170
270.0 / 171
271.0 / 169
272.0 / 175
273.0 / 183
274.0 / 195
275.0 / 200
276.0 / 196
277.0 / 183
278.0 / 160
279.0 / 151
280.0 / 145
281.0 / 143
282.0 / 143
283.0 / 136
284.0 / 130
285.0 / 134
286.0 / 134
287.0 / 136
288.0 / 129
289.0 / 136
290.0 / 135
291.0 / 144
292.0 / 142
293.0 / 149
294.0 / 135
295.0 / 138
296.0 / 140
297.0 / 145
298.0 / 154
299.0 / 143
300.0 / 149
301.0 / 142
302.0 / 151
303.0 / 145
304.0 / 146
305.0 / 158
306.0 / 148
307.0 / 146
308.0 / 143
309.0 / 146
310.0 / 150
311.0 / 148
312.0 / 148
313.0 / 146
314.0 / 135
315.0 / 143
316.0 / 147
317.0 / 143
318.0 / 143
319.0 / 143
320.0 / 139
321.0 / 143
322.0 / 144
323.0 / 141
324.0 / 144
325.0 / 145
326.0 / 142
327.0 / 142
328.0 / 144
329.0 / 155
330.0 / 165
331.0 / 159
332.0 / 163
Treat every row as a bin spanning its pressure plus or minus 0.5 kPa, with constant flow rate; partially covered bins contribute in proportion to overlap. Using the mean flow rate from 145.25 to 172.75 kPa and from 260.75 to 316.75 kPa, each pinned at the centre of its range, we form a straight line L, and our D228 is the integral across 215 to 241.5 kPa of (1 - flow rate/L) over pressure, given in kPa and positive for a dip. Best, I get 1.2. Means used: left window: 167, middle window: 151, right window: 149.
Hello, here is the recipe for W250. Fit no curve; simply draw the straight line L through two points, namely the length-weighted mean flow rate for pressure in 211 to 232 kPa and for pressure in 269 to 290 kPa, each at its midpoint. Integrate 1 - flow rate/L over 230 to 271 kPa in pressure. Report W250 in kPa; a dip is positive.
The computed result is 5.1 kPa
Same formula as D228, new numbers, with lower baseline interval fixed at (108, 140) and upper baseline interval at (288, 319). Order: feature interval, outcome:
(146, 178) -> 2.5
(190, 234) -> 5.1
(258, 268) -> 1.1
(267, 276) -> -1.5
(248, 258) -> 1.6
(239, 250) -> 1.3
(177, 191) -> 1.5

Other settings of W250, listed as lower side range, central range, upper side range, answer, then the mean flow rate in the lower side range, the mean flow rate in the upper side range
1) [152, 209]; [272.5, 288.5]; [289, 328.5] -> -1.3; 145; 144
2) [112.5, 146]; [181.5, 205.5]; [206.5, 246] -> 3.8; 187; 150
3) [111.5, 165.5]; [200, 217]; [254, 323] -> 2.0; 186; 146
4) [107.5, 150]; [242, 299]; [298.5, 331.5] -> 4.2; 186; 146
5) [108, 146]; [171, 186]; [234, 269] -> 1.8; 185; 136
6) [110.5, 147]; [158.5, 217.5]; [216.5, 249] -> 7.4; 186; 146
